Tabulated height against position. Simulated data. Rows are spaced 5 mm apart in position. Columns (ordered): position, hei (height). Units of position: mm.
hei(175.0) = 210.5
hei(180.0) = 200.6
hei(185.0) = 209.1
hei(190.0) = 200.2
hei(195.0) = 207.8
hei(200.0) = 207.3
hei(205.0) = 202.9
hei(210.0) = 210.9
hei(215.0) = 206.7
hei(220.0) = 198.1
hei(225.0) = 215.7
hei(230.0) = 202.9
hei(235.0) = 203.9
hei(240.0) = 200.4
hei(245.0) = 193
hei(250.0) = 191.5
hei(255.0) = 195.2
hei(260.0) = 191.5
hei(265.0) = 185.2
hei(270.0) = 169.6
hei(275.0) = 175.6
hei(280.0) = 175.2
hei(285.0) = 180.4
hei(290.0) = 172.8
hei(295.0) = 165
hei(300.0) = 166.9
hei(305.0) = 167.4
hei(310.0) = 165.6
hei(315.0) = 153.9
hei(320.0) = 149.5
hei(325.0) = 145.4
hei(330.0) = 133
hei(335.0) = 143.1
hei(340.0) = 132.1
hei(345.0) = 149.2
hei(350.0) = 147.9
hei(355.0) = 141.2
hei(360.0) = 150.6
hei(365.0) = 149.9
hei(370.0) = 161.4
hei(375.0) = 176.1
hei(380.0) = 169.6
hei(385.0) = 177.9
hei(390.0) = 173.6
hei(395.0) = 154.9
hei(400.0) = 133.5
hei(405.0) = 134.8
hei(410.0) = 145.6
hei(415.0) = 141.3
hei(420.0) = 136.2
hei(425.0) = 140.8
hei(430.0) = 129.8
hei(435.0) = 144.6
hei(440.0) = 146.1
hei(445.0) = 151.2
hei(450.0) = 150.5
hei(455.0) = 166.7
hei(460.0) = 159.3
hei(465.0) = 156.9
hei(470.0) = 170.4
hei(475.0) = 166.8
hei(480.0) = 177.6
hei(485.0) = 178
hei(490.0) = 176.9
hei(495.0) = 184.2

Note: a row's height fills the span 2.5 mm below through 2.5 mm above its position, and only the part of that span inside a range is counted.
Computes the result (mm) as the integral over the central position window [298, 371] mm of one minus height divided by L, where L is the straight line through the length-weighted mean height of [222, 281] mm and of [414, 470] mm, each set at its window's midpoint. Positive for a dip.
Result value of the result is 9.7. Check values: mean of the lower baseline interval 192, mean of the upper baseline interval 149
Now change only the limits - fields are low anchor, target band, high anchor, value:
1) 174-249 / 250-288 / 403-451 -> 1.1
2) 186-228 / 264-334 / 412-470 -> 7.6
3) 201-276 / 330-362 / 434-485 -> 6.4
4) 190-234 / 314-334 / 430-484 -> 4.3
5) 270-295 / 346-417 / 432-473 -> 4.0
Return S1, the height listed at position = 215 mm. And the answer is 206.7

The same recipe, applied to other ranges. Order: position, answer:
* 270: 169.6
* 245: 193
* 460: 159.3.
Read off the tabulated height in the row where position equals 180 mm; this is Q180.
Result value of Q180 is 200.6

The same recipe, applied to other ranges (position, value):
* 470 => 170.4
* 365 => 149.9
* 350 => 147.9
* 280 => 175.2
